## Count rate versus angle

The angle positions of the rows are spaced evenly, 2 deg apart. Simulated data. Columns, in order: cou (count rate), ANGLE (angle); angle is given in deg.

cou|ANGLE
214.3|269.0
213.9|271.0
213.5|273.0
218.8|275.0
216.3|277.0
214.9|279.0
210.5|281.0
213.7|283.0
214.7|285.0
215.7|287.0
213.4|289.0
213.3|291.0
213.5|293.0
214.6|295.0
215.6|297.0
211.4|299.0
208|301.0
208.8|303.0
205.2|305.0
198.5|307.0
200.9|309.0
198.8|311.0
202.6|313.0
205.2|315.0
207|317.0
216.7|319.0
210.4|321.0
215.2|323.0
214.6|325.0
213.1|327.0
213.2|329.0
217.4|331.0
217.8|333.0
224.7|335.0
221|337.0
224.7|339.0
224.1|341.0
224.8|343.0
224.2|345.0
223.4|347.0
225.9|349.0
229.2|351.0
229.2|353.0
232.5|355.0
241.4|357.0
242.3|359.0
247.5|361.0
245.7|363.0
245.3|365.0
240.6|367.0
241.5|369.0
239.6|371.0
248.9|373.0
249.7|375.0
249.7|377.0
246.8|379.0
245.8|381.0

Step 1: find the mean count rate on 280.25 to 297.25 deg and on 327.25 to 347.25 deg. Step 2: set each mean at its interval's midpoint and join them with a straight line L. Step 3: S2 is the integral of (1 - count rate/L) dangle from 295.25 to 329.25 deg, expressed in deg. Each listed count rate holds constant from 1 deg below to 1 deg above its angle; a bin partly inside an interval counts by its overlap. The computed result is 1.38 deg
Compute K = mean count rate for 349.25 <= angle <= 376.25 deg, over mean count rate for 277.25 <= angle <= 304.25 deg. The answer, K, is 1.1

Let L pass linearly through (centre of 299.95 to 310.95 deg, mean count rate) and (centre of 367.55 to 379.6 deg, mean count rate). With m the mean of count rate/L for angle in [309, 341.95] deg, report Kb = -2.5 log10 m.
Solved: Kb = 0.01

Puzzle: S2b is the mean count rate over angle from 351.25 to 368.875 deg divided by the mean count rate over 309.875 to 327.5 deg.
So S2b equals 1.15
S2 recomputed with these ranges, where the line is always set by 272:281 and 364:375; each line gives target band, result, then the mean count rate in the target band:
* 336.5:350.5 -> 0.7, 224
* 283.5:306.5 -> 0.9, 212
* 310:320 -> 0.9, 206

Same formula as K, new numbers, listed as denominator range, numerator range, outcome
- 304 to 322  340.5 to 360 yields 1.12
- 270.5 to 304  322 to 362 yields 1.06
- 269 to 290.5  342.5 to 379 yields 1.11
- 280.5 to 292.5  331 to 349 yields 1.04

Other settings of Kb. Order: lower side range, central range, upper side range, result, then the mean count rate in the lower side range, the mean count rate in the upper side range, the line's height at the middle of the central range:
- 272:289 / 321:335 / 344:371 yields 0.061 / 215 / 236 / 228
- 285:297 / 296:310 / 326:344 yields 0.046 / 214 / 220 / 216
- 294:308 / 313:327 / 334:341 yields 0.028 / 209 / 224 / 217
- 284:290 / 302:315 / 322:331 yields 0.062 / 215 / 214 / 214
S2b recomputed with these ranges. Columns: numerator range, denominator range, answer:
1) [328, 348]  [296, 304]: 1.05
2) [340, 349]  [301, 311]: 1.10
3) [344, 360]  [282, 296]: 1.08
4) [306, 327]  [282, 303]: 0.97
